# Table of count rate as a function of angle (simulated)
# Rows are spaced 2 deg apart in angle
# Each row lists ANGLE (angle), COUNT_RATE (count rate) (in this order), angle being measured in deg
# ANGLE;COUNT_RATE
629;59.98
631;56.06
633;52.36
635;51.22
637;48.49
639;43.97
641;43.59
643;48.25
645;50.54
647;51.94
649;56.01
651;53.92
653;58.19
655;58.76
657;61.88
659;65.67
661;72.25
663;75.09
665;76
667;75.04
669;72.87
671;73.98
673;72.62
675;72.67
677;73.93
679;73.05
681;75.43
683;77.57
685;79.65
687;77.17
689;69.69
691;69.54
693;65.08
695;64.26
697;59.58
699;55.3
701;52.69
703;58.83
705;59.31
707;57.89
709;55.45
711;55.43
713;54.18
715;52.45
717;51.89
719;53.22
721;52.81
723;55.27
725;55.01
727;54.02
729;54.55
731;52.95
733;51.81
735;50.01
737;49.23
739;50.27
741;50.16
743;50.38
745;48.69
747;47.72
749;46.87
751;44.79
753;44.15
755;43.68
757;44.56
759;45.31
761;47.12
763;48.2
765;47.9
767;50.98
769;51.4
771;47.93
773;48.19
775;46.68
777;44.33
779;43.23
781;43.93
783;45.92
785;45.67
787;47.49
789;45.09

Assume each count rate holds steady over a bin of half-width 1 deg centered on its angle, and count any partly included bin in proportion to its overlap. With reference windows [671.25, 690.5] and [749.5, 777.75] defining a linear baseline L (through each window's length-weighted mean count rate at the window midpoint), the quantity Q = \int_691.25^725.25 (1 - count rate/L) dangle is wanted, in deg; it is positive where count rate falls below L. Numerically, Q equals 4.5 deg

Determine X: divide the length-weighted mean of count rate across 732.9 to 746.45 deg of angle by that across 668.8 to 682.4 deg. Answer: 0.68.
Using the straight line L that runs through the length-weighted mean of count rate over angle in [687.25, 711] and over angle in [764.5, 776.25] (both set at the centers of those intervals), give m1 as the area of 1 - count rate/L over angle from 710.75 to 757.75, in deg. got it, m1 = 3.8 deg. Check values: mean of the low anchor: 61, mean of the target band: 50.5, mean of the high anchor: 48.8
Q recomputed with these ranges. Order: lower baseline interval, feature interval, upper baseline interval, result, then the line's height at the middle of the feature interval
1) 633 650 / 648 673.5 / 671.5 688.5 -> -1.9 deg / 62.2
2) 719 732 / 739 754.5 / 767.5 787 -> 1.0 deg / 51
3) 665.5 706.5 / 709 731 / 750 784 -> 2.0 deg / 59.4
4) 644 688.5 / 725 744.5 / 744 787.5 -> 0.7 deg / 53.4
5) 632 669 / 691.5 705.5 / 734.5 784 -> -1.6 deg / 53.4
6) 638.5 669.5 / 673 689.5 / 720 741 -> -5.0 deg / 57.5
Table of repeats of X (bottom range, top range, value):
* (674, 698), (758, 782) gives 0.66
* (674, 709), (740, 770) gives 0.71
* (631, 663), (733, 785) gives 0.86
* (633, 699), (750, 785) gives 0.72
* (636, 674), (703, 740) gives 0.88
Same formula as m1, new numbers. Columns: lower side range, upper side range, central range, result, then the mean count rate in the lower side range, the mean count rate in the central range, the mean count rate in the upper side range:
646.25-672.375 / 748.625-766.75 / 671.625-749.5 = -4.9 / 65.7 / 59.3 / 46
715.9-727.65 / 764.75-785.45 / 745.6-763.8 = 1.3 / 53.7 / 45.9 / 46.9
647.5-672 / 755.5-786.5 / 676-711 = -3.1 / 66.3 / 65.8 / 46.7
